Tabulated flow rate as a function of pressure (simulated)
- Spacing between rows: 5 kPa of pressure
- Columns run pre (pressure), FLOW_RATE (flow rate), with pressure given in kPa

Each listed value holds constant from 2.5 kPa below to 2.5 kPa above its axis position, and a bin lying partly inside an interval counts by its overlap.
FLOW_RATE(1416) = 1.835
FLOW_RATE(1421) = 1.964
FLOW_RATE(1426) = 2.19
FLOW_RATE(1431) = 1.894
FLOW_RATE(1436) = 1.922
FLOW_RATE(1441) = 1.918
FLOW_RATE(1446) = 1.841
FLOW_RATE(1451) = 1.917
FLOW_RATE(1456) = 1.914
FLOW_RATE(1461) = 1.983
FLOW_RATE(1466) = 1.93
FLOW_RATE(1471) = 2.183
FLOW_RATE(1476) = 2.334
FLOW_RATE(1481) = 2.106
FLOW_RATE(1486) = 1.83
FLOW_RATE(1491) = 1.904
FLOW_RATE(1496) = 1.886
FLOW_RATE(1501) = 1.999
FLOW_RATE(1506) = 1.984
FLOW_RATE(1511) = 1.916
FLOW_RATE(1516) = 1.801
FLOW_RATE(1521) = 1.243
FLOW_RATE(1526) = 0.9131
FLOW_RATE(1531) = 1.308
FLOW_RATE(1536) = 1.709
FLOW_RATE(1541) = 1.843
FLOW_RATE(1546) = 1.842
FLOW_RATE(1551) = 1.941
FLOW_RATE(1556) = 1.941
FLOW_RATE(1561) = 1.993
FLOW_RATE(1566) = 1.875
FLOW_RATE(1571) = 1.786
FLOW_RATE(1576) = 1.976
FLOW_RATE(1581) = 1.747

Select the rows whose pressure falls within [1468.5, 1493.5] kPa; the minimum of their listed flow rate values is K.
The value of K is 1.83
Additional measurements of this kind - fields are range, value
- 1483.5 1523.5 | 1.243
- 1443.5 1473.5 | 1.841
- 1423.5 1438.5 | 1.894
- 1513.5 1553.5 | 0.9131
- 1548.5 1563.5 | 1.941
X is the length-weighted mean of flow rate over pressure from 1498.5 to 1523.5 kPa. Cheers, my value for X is 1.79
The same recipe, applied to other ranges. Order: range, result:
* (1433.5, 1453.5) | 1.9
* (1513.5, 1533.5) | 1.32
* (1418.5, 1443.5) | 1.98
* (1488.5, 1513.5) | 1.94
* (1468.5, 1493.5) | 2.07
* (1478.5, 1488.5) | 1.97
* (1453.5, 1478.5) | 2.07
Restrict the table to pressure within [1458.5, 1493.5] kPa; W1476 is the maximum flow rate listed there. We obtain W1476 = 2.334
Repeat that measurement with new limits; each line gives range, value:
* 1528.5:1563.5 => 1.993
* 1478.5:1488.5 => 2.106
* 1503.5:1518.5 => 1.984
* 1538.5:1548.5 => 1.843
